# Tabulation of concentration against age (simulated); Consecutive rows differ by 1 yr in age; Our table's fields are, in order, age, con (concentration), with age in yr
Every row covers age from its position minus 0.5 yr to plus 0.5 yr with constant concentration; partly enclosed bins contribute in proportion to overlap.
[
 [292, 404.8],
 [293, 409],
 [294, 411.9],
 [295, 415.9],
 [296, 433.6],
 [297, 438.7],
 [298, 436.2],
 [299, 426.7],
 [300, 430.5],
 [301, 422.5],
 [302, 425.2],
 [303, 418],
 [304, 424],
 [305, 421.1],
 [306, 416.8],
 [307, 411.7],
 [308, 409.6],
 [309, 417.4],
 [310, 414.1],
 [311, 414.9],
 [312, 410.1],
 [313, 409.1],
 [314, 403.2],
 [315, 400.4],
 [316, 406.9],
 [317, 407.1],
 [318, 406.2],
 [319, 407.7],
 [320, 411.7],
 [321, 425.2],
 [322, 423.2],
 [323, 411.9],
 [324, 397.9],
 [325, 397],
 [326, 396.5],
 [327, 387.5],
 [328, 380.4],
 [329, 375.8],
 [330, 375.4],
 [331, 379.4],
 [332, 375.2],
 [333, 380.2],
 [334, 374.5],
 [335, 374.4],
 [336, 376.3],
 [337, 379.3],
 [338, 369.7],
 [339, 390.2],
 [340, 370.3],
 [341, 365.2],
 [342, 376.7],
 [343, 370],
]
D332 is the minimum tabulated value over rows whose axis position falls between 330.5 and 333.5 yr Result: 375.2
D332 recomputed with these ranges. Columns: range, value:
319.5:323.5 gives 411.7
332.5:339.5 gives 369.7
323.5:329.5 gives 375.8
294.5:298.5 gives 415.9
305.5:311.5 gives 409.6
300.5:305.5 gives 418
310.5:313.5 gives 409.1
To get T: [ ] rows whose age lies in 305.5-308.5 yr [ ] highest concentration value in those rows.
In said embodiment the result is 416.8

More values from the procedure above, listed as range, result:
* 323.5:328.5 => 397.9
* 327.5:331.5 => 380.4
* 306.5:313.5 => 417.4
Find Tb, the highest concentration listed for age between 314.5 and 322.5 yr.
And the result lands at 425.2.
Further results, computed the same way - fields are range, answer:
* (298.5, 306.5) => 430.5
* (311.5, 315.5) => 410.1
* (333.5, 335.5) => 374.5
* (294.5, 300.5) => 438.7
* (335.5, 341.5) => 390.2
